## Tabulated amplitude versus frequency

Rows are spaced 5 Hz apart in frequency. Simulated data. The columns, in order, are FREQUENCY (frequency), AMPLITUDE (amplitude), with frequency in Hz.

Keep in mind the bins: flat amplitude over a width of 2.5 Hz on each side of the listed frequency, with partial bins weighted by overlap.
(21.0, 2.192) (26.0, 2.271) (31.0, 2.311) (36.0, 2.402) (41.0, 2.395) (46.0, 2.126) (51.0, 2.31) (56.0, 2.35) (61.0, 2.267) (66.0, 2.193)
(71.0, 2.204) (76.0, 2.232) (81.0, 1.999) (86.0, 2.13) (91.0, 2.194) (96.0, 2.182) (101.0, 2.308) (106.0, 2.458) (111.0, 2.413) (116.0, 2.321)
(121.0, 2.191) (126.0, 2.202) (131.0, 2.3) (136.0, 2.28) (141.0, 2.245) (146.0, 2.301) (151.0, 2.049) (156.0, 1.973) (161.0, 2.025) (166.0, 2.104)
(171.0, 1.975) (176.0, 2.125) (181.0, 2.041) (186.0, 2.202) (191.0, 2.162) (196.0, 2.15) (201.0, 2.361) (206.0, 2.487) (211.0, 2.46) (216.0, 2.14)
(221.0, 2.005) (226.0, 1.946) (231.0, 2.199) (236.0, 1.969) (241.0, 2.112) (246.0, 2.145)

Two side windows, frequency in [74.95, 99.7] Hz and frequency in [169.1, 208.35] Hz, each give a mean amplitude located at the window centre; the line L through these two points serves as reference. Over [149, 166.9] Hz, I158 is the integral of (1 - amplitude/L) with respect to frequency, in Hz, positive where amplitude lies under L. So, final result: 1.2 Hz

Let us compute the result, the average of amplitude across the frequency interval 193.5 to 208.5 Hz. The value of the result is 2.33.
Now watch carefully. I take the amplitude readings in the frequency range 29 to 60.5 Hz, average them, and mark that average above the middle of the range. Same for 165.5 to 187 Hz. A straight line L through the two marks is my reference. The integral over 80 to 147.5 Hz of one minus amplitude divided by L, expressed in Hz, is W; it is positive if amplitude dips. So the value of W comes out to -2.07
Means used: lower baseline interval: 2.31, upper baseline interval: 2.08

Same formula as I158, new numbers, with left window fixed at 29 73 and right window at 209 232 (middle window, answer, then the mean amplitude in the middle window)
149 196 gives 2.2 Hz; 2.08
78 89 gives 0.9 Hz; 2.08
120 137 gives -0.2 Hz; 2.24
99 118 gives -1.2 Hz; 2.38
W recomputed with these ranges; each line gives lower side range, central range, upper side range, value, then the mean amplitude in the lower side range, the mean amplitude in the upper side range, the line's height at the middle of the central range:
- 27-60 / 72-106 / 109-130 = 1.42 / 2.31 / 2.28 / 2.29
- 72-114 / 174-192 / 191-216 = 1.38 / 2.24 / 2.32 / 2.31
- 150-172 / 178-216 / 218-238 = -4.21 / 2.03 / 2.03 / 2.03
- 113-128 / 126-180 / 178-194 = 1.31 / 2.25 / 2.14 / 2.19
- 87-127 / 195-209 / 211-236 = -1.46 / 2.28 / 2.1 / 2.13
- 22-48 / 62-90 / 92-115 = 1.89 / 2.3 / 2.33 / 2.32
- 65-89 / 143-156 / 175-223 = 0.31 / 2.15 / 2.22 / 2.19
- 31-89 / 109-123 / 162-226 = -0.62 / 2.24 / 2.17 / 2.21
